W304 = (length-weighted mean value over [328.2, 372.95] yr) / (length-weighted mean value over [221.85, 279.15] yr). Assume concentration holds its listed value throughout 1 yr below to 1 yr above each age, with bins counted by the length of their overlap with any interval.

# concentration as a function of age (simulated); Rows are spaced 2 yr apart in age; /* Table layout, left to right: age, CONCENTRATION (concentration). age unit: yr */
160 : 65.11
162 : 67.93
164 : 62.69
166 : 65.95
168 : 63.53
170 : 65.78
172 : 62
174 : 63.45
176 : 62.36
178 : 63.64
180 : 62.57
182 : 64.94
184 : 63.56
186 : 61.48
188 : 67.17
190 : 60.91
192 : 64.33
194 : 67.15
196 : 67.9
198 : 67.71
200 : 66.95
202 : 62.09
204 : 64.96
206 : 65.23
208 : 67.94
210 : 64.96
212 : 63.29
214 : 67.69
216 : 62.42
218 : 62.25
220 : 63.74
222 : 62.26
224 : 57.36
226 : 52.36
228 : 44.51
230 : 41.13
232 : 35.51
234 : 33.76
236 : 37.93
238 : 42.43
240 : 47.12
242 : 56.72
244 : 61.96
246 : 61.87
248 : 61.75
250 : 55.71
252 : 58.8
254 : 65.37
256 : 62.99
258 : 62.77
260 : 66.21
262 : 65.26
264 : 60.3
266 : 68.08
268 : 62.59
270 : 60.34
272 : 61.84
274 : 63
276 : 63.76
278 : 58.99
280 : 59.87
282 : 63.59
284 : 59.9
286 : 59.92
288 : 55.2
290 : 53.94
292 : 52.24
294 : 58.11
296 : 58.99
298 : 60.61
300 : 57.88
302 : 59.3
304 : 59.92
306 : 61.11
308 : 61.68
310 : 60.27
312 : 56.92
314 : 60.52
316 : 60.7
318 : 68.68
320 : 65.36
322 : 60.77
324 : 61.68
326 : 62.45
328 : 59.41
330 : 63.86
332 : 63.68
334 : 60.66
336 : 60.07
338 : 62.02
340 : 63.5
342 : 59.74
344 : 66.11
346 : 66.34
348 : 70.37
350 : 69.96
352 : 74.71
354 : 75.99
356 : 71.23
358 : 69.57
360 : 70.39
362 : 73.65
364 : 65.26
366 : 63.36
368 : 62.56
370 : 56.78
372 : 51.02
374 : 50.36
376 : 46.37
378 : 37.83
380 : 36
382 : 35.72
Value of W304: 1.2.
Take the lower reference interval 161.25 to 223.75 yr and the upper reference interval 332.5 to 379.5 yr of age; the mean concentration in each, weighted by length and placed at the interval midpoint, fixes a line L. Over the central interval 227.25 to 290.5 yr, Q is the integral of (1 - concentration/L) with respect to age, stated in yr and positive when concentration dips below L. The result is 6.9 yr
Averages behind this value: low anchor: 64.4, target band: 56.7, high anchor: 62.7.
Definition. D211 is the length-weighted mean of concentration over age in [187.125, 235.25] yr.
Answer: 59.6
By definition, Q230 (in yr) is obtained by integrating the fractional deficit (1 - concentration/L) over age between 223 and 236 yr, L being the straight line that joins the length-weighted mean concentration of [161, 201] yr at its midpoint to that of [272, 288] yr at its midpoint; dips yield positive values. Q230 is 4.0 yr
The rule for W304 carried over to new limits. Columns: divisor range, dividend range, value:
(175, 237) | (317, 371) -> 1.10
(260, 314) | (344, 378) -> 1.06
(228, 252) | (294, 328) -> 1.24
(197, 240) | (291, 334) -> 1.08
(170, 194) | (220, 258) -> 0.83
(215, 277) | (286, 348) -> 1.07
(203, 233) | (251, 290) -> 1.06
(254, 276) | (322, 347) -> 0.98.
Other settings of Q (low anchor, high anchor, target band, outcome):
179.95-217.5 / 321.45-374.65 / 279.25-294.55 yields 1.61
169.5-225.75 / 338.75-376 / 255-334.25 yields 4.35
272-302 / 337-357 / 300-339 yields 1.50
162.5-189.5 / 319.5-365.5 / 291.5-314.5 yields 2.23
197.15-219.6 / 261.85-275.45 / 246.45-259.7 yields 0.41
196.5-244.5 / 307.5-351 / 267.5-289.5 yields -0.27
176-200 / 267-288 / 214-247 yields 5.78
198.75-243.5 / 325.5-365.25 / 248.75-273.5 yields -1.40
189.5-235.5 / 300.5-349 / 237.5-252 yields 0.97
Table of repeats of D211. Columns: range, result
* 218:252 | 51.6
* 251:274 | 63.1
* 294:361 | 63.7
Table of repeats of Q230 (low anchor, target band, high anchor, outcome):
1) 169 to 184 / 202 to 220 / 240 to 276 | -0.53 yr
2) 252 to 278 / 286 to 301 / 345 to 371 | 1.82 yr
